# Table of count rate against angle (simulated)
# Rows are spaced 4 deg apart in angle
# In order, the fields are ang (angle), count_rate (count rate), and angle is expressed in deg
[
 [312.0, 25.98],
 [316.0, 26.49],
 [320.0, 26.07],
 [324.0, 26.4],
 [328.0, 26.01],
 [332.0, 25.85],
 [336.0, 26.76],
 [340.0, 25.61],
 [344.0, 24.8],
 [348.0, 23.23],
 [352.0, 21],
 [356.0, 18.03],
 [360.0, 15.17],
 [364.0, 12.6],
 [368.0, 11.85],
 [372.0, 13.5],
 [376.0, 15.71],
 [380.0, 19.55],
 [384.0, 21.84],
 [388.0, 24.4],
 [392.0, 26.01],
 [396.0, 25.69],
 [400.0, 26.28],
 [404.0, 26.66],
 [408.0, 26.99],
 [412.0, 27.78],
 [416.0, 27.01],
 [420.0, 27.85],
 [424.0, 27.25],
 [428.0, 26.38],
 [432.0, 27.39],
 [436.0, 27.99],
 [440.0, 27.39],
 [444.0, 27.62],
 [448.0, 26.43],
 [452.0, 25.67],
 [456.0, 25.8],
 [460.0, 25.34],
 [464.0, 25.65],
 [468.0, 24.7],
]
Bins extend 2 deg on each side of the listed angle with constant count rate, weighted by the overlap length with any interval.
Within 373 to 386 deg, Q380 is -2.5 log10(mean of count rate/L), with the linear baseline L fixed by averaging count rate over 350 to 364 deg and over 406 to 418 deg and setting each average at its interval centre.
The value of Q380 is 0.15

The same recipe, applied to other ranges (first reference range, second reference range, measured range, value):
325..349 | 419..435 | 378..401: 0.11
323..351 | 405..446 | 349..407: 0.30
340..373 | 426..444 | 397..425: -0.11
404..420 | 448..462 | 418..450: -0.03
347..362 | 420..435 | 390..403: -0.10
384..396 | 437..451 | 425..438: -0.03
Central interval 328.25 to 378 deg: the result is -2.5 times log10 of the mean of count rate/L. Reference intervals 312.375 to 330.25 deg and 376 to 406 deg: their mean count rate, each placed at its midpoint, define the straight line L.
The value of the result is 0.27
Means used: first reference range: 26.2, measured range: 19.7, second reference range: 23.8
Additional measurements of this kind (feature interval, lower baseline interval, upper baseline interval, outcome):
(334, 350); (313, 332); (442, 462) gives 0.05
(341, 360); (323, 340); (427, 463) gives 0.23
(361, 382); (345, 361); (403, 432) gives 0.44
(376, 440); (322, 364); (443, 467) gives -0.04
